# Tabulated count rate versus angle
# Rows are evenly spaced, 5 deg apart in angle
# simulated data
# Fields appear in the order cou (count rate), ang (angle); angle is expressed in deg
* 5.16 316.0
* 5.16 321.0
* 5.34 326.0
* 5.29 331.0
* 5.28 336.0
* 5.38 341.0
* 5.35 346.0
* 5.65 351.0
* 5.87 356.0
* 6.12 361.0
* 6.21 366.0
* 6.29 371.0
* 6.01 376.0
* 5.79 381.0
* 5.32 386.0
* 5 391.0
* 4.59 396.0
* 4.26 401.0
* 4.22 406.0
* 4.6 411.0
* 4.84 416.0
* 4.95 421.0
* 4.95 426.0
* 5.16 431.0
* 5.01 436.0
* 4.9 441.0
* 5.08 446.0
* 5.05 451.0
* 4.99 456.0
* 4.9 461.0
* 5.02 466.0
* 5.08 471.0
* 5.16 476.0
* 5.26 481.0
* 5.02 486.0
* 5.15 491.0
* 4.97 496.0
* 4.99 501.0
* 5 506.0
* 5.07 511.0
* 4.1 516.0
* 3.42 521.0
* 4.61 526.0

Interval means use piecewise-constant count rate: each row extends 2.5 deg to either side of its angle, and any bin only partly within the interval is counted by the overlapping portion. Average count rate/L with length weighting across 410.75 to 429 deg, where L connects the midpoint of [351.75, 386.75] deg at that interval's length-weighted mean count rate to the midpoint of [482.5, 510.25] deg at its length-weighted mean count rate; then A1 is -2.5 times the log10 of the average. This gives 0.15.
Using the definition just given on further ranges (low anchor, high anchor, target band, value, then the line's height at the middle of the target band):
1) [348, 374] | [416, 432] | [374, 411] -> 0.11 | 5.5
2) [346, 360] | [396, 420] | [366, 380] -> -0.16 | 5.29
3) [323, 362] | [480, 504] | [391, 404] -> 0.18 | 5.34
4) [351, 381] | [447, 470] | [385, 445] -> 0.14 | 5.49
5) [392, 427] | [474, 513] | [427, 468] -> -0.04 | 4.83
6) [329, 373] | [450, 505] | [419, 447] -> 0.06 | 5.29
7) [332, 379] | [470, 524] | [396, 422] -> 0.19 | 5.42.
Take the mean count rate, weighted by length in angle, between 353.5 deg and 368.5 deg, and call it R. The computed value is 6.07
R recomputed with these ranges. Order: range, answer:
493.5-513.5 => 5.01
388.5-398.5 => 4.79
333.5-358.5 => 5.51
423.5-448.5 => 5.02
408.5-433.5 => 4.9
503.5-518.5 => 4.72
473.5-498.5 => 5.11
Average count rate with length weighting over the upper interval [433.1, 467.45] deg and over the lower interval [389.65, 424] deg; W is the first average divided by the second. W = 1.08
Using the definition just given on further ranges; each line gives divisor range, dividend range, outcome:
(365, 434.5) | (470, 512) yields 0.99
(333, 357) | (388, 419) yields 0.84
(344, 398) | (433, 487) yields 0.89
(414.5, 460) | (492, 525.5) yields 0.92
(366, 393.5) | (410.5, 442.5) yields 0.86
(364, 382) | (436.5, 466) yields 0.82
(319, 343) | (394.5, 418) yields 0.85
